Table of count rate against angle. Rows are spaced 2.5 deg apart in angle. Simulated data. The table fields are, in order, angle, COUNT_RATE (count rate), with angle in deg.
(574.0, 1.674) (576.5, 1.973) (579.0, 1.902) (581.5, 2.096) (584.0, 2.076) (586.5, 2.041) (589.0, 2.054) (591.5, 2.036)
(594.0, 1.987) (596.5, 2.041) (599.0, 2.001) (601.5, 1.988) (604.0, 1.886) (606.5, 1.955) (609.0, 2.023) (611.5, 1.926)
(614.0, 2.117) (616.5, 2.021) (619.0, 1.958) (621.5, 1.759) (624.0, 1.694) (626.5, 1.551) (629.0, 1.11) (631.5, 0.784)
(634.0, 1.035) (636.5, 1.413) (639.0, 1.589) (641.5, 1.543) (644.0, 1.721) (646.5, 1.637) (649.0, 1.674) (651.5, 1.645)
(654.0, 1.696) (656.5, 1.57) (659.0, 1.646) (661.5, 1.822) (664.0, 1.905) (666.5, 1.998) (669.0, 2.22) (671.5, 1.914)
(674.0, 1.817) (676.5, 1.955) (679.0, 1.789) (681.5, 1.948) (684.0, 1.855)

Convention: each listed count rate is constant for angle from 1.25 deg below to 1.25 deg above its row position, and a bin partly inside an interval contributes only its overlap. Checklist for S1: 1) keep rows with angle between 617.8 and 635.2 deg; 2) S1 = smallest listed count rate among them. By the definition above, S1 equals 0.784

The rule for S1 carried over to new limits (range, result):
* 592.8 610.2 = 1.886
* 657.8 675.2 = 1.646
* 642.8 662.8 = 1.57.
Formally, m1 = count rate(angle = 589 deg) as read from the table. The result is 2.054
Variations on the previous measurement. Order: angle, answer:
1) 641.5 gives 1.543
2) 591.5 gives 2.036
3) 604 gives 1.886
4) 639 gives 1.589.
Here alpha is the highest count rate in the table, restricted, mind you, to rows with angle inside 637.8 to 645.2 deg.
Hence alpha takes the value 1.721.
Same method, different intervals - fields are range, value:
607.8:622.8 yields 2.117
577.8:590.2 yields 2.096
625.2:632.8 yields 1.551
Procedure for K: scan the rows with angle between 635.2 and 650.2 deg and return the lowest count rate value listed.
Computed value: 1.413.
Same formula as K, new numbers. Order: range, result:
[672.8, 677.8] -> 1.817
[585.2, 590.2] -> 2.041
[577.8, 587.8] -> 1.902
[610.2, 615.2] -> 1.926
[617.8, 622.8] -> 1.759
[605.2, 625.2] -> 1.694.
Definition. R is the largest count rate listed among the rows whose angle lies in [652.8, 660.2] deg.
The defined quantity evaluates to 1.696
